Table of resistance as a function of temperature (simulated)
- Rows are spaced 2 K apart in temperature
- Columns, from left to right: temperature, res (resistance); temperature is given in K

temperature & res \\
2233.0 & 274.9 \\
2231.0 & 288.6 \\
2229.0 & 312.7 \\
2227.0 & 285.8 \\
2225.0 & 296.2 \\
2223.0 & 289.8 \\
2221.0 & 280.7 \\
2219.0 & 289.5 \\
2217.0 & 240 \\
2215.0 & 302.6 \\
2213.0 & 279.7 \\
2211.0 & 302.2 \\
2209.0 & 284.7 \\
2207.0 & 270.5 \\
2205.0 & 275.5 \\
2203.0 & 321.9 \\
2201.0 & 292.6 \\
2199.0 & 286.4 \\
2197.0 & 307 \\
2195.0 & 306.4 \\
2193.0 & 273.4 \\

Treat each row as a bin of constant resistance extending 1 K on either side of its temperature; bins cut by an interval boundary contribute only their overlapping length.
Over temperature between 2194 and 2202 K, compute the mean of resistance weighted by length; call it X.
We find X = 298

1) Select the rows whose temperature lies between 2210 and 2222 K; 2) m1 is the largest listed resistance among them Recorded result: 302.6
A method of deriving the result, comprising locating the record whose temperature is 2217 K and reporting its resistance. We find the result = 240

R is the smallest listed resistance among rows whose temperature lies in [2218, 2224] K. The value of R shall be 280.7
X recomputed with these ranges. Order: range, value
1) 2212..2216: 291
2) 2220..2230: 293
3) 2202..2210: 288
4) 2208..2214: 289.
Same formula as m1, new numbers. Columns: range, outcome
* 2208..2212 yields 302.2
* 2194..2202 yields 307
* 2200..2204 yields 321.9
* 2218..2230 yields 312.7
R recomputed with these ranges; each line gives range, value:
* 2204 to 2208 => 270.5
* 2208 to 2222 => 240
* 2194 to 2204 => 286.4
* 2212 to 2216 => 279.7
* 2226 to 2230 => 285.8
